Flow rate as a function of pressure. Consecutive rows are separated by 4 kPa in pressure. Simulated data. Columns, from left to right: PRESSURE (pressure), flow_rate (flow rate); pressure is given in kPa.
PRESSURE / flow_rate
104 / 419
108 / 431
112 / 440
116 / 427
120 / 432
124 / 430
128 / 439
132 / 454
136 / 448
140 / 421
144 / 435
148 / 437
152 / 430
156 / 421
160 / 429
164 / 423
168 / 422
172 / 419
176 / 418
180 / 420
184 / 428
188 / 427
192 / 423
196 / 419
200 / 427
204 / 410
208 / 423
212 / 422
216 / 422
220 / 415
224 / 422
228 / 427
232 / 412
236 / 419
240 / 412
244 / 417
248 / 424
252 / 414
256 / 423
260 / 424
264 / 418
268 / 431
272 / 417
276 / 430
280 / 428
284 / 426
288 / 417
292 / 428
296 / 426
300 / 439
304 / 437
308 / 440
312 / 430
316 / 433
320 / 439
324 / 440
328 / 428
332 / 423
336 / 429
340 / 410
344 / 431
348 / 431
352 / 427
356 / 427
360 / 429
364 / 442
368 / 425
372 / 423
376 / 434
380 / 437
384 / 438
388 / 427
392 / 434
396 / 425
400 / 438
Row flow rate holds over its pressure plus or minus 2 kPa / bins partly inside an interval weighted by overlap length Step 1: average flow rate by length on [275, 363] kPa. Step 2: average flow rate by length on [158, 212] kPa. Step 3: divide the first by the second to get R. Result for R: 1.02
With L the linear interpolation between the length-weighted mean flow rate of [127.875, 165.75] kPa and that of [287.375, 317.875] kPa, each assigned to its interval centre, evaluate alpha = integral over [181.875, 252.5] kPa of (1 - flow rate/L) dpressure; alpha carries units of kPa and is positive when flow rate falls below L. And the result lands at 2.0 kPa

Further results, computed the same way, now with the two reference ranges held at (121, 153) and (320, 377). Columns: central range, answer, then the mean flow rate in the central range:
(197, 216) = 0.6 kPa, 421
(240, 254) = 0.5 kPa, 417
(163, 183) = 0.7 kPa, 421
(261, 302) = 0.5 kPa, 426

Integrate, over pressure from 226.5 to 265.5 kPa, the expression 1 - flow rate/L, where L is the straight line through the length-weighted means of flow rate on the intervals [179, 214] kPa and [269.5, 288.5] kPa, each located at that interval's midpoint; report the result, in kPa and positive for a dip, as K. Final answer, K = 0.4 kPa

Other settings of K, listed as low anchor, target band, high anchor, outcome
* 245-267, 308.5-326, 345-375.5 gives -0.41 kPa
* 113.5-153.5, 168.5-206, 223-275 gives 0.62 kPa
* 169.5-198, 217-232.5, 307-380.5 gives 0.15 kPa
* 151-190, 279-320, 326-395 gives -0.34 kPa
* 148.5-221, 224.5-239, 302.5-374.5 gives 0.20 kPa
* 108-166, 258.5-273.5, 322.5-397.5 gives 0.29 kPa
